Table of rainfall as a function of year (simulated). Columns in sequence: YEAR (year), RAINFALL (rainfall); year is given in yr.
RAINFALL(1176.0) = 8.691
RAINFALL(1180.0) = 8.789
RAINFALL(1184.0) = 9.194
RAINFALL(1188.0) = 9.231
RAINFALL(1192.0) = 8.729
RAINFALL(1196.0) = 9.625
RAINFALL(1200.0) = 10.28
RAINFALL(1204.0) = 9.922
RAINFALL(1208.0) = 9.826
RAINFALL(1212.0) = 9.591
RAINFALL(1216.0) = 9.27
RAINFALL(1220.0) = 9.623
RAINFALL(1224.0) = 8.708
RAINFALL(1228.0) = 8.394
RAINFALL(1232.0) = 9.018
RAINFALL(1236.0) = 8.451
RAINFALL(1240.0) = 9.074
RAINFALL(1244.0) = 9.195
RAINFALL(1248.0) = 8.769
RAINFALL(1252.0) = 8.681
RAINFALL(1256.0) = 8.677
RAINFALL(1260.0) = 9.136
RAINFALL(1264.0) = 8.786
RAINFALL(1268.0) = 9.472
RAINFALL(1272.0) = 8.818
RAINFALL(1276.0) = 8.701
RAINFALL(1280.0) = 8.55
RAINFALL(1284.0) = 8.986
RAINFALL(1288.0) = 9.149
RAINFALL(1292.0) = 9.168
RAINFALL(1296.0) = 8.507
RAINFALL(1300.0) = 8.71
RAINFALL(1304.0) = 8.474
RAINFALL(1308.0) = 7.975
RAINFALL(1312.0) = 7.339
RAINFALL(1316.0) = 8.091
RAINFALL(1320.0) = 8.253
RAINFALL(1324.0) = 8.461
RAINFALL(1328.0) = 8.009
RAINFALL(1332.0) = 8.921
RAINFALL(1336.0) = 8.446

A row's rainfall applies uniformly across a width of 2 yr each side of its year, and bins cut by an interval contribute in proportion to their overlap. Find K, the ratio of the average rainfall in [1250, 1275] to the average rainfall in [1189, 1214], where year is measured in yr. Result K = 0.9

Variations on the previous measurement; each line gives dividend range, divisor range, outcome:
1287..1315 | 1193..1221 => 0.87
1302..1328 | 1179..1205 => 0.86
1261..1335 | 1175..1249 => 0.93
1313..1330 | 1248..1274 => 0.91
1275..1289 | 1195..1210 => 0.89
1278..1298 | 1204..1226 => 0.94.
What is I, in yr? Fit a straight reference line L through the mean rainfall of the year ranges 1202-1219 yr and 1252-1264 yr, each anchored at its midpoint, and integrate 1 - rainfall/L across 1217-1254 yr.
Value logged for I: 1.35 yr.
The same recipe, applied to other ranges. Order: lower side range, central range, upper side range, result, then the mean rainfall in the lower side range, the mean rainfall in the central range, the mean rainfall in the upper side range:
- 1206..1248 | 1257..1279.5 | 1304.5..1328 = -0.9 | 9.1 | 8.94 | 8.05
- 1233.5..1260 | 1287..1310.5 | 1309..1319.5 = -1.6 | 8.84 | 8.62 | 7.82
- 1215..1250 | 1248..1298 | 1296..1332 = -1.8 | 8.94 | 8.88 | 8.23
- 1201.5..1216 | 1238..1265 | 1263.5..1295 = 1.0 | 9.73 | 8.91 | 8.95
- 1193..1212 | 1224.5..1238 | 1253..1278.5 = 1.1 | 9.82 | 8.63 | 8.91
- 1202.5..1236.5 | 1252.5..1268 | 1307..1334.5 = -0.2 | 9.22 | 8.93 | 8.16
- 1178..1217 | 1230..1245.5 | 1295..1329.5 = 0.1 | 9.45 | 8.93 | 8.2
